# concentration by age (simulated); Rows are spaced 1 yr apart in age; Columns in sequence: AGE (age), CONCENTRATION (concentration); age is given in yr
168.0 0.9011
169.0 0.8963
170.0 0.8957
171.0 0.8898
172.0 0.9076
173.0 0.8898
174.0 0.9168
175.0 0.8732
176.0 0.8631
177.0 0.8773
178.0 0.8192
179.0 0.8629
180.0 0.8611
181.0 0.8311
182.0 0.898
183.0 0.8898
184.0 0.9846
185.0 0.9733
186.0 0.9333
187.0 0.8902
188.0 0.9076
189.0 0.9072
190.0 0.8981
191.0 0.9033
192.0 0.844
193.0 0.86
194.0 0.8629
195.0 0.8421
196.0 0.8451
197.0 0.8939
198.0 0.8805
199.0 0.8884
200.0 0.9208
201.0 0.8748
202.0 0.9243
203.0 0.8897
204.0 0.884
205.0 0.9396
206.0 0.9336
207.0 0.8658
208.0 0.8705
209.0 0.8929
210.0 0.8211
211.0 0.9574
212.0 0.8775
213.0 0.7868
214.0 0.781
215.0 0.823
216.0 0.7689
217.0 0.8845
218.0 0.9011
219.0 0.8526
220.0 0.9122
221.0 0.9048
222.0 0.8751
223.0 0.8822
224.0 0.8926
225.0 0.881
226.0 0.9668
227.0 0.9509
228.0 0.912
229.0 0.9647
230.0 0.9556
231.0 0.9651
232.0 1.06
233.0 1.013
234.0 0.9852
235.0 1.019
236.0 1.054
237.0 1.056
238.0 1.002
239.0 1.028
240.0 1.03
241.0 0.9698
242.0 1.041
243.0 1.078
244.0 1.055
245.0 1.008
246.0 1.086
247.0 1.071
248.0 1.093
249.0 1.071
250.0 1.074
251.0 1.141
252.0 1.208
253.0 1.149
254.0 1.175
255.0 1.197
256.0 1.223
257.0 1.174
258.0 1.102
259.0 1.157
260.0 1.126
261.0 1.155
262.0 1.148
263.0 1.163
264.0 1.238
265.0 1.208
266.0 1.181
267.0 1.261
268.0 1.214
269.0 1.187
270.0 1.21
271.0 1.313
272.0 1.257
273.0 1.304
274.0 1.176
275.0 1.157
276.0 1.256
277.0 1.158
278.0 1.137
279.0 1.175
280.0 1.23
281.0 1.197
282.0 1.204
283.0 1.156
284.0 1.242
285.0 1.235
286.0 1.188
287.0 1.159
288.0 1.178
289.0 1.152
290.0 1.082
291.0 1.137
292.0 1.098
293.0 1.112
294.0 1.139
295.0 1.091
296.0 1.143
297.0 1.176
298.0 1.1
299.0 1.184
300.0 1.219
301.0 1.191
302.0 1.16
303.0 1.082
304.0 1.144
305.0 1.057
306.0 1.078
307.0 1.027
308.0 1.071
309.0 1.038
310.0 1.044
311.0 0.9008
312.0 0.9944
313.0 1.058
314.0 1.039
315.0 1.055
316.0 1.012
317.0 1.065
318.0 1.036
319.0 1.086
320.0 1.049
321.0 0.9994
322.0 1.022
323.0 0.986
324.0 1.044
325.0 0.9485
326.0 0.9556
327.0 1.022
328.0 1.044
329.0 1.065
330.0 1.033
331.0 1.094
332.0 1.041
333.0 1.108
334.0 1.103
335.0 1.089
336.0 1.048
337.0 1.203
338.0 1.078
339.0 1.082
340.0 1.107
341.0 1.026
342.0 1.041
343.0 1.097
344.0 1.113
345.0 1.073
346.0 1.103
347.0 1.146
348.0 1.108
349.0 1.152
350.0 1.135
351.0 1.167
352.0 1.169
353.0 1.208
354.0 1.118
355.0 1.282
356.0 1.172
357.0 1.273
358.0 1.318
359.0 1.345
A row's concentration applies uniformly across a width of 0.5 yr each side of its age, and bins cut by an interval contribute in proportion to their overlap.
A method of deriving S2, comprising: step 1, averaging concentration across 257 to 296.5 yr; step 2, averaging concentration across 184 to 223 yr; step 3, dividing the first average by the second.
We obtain 1.3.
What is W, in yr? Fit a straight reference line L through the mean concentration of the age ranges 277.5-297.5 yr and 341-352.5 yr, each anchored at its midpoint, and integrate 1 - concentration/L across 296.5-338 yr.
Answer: 2.7 yr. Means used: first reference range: 1.16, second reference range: 1.11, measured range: 1.07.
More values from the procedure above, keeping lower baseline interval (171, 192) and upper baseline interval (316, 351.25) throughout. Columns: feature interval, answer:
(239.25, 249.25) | -0.9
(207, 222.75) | 1.2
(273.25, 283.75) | -1.9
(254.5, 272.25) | -3.7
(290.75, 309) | -1.6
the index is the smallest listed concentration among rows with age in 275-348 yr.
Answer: 0.9008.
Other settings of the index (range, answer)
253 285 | 1.102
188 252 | 0.7689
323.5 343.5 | 0.9485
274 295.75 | 1.082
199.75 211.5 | 0.8211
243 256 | 1.008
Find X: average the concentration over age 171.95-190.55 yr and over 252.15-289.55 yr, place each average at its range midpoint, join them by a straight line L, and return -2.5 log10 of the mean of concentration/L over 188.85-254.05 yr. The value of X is 0.090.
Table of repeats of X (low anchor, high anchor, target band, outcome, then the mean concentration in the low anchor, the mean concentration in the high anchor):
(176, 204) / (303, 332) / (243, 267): -0.18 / 0.887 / 1.04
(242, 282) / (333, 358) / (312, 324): 0.11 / 1.17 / 1.13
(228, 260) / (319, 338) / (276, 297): -0.10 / 1.07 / 1.05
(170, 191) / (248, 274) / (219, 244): 0.11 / 0.894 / 1.18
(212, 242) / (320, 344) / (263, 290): -0.21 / 0.935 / 1.05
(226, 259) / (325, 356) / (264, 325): -0.05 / 1.06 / 1.1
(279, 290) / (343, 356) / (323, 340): 0.10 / 1.19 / 1.15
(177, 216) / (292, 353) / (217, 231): 0.01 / 0.881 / 1.08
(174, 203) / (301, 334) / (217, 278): -0.13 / 0.887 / 1.05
